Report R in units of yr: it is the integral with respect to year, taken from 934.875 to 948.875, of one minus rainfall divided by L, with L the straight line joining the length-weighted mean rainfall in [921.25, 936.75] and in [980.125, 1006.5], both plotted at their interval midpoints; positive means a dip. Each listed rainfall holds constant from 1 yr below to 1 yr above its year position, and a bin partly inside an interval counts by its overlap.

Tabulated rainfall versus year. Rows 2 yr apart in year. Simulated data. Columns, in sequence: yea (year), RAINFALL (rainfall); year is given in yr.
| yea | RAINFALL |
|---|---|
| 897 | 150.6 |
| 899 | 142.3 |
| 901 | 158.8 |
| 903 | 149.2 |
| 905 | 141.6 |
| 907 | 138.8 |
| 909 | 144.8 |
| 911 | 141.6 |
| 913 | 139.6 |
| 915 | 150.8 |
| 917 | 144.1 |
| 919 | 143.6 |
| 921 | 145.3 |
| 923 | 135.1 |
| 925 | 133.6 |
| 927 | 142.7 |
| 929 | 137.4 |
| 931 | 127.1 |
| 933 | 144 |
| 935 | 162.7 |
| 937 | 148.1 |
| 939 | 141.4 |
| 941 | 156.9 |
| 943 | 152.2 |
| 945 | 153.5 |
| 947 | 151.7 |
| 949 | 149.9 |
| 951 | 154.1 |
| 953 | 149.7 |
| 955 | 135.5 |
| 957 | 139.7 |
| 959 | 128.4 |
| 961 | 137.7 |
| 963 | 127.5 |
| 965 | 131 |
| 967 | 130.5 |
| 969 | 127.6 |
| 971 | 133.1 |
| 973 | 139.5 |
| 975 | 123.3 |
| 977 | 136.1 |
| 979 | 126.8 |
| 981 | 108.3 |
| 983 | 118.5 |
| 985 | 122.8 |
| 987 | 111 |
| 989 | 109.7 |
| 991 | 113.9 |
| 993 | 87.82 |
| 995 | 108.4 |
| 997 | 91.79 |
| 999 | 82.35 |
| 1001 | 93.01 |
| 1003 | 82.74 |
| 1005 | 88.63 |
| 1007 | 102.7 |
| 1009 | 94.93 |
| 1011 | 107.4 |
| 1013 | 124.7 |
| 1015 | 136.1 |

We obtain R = -1.95 yr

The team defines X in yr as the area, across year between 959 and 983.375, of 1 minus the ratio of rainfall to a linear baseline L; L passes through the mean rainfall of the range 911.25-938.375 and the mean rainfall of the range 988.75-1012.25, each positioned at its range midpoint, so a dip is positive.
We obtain -3.0 yr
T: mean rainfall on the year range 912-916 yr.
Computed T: 145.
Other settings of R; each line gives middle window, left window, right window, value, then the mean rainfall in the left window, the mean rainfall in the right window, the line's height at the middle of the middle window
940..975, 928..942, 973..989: -1.8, 145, 121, 134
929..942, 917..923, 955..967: -0.6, 143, 133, 139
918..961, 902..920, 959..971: -2.3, 144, 131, 137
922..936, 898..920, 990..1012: -0.6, 145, 95.8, 134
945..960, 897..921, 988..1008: -2.9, 145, 96.1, 121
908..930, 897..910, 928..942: 0.6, 146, 145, 146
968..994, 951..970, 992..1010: -1.4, 135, 92.5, 114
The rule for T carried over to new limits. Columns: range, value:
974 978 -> 130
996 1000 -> 87.1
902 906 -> 145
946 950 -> 151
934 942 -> 152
